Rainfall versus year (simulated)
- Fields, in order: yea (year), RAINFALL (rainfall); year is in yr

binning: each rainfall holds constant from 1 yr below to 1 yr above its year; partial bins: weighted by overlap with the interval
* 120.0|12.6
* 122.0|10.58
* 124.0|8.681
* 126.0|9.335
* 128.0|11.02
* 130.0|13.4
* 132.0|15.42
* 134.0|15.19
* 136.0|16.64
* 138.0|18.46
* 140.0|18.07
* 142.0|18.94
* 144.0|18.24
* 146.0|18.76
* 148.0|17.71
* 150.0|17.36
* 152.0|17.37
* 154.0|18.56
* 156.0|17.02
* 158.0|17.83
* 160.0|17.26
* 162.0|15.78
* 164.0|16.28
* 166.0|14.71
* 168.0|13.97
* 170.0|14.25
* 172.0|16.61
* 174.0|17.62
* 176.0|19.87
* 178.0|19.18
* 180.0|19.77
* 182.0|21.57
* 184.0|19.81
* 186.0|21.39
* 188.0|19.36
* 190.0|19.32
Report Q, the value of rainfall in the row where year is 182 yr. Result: 21.57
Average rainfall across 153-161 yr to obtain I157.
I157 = 17.7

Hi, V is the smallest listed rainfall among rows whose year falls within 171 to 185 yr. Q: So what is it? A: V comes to 16.61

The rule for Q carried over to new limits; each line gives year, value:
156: 17.02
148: 17.71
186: 21.39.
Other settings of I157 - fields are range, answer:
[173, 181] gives 19.1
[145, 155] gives 18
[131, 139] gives 16.4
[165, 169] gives 14.3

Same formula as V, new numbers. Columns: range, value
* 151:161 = 17.02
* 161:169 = 13.97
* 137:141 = 18.07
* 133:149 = 15.19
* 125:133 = 9.335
